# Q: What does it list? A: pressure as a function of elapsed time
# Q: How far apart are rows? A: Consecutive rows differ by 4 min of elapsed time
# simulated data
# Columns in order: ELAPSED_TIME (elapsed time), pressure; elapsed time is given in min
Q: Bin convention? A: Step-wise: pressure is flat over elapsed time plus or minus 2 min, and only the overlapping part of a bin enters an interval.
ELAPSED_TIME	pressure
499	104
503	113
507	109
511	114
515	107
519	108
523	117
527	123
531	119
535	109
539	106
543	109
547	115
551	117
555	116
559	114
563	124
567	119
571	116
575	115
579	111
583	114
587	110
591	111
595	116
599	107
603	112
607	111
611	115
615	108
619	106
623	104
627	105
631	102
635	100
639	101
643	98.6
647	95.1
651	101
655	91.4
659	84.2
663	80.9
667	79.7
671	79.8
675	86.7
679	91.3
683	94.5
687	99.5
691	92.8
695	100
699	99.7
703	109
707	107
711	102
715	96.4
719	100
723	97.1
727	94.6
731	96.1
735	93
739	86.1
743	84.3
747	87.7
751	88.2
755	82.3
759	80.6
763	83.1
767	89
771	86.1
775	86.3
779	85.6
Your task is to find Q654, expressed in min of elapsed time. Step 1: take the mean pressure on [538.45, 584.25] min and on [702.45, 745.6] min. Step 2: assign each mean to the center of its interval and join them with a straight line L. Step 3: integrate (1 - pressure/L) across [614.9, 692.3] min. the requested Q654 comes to 7.2 min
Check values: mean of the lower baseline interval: 115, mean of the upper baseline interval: 96.3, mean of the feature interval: 94.8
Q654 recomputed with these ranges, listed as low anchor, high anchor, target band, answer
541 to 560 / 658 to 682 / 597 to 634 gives -3.7 min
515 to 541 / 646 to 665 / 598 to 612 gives -1.7 min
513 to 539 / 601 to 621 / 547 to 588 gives -1.4 min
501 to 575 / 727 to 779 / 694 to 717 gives -2.3 min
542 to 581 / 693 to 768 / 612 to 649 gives 1.5 min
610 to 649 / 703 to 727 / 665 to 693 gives 3.5 min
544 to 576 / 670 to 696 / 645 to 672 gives 2.6 min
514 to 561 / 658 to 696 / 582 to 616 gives -3.0 min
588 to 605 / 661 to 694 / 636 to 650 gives 0.0 min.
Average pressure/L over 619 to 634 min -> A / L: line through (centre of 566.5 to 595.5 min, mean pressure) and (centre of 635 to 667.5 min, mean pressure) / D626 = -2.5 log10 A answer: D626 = -0.040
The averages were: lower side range 114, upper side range 92.6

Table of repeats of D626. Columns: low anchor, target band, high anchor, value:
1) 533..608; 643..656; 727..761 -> 0.055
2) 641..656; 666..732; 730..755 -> -0.043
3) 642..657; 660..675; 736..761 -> 0.162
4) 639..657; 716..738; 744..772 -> -0.084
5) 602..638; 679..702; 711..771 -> -0.003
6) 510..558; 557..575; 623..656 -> -0.083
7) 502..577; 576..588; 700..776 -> -0.025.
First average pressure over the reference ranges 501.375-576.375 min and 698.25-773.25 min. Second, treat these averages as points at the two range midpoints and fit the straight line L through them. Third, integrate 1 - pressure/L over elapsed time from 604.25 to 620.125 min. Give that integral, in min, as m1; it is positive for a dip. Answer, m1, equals -0.6 min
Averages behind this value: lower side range 114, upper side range 92.6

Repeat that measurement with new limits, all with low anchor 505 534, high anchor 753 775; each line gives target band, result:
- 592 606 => -1.0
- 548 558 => -0.6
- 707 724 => -1.8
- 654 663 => 1.0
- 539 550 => -0.1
